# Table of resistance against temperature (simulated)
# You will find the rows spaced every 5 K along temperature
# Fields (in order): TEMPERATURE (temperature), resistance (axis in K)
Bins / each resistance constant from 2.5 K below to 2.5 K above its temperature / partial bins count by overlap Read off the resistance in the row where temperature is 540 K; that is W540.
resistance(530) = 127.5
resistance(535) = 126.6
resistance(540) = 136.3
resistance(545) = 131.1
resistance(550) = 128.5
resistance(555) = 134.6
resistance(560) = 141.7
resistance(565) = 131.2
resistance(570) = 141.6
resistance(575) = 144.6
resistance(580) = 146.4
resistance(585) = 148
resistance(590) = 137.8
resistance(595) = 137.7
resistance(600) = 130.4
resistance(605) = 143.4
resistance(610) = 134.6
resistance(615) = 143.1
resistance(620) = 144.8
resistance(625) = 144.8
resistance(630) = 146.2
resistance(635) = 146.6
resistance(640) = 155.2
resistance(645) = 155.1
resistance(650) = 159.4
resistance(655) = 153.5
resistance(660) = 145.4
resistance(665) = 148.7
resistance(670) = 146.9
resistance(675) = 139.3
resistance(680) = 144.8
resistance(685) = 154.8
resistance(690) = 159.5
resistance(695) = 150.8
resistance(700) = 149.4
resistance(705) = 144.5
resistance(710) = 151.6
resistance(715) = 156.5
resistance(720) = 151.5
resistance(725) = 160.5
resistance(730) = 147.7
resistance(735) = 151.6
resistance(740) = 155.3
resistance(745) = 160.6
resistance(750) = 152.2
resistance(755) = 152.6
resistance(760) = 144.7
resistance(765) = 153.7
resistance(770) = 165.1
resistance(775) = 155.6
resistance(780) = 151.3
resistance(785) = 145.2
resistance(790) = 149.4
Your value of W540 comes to 136.3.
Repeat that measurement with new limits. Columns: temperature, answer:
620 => 144.8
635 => 146.6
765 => 153.7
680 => 144.8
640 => 155.2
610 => 134.6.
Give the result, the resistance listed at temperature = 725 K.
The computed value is 160.5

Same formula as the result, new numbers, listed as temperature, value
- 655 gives 153.5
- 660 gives 145.4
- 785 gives 145.2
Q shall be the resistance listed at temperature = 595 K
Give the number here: 137.7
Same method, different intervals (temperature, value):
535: 126.6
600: 130.4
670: 146.9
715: 156.5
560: 141.7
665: 148.7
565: 131.2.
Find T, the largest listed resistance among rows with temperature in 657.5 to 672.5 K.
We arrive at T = 148.7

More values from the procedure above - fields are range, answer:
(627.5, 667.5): 159.4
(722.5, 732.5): 160.5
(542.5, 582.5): 146.4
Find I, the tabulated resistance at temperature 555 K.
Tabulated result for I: 134.6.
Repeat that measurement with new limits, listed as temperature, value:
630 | 146.2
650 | 159.4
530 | 127.5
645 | 155.1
